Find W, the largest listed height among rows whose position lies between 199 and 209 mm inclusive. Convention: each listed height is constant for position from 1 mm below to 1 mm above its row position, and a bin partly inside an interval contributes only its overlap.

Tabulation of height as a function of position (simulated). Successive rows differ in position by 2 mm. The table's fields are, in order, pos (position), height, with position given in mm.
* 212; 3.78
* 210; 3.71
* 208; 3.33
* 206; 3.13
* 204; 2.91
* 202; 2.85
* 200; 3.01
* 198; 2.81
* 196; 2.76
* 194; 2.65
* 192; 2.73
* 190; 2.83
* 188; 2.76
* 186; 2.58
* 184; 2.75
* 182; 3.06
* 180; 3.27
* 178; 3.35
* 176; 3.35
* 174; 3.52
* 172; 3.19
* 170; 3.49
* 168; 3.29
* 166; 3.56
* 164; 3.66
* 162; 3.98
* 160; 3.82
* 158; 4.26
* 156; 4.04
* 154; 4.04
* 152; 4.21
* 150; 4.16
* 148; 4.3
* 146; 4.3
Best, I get 3.33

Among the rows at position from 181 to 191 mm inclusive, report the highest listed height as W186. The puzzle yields 3.06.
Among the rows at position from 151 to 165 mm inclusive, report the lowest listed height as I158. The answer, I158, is 3.66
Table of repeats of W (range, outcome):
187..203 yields 3.01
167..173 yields 3.49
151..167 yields 4.26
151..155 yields 4.21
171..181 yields 3.52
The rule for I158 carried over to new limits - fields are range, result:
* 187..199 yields 2.65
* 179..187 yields 2.58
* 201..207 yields 2.85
